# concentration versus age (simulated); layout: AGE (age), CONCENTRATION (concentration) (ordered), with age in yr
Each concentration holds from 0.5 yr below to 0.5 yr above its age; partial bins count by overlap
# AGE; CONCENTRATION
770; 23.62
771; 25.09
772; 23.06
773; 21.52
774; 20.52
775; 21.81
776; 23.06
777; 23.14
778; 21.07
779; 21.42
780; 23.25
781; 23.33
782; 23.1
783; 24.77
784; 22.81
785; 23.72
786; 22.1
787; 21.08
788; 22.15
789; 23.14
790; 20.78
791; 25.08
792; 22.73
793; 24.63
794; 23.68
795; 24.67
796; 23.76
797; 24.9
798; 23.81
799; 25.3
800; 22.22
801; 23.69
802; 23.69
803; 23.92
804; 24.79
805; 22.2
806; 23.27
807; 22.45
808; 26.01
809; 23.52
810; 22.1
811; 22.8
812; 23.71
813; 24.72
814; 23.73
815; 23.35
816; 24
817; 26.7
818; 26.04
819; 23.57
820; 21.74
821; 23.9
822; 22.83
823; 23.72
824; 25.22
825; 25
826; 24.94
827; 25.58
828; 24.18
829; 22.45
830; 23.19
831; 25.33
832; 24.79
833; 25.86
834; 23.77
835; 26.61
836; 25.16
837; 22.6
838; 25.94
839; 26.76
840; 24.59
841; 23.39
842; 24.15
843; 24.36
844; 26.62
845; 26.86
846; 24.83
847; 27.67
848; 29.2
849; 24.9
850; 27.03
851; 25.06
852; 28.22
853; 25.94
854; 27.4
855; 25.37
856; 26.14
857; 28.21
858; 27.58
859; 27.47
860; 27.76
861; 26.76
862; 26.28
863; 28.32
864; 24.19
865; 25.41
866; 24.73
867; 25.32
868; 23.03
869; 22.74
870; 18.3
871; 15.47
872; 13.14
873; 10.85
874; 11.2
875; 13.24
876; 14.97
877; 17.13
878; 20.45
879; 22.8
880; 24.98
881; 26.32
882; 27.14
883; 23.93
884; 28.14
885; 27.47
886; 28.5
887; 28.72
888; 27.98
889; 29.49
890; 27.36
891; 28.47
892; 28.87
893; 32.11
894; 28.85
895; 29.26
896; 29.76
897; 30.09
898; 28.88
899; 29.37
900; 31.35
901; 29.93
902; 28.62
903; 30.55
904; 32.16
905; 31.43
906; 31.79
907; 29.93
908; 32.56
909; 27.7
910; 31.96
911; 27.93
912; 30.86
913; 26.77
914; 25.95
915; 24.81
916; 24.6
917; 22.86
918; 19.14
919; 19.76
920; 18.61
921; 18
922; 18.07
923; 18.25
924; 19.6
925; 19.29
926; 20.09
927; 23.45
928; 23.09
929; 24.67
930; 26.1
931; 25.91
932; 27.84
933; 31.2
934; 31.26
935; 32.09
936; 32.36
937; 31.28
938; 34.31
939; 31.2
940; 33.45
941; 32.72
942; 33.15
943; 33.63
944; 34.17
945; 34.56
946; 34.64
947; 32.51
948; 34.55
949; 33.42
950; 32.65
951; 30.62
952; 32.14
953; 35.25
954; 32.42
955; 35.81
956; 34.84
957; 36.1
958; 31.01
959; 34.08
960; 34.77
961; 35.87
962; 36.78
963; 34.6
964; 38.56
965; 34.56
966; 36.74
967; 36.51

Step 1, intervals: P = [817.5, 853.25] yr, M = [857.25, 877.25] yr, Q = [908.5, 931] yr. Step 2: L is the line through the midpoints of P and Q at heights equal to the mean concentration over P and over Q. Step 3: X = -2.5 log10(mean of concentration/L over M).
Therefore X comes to 0.15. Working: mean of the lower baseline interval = 25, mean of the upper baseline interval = 23.3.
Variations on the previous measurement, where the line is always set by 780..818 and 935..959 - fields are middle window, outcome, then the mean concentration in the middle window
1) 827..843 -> 0.058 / 24.6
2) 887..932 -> 0.159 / 26.5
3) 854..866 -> 0.039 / 26.6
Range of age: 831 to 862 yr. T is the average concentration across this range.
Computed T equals 26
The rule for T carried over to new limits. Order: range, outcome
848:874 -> 24.1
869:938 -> 25.4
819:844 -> 24.4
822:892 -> 24.5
